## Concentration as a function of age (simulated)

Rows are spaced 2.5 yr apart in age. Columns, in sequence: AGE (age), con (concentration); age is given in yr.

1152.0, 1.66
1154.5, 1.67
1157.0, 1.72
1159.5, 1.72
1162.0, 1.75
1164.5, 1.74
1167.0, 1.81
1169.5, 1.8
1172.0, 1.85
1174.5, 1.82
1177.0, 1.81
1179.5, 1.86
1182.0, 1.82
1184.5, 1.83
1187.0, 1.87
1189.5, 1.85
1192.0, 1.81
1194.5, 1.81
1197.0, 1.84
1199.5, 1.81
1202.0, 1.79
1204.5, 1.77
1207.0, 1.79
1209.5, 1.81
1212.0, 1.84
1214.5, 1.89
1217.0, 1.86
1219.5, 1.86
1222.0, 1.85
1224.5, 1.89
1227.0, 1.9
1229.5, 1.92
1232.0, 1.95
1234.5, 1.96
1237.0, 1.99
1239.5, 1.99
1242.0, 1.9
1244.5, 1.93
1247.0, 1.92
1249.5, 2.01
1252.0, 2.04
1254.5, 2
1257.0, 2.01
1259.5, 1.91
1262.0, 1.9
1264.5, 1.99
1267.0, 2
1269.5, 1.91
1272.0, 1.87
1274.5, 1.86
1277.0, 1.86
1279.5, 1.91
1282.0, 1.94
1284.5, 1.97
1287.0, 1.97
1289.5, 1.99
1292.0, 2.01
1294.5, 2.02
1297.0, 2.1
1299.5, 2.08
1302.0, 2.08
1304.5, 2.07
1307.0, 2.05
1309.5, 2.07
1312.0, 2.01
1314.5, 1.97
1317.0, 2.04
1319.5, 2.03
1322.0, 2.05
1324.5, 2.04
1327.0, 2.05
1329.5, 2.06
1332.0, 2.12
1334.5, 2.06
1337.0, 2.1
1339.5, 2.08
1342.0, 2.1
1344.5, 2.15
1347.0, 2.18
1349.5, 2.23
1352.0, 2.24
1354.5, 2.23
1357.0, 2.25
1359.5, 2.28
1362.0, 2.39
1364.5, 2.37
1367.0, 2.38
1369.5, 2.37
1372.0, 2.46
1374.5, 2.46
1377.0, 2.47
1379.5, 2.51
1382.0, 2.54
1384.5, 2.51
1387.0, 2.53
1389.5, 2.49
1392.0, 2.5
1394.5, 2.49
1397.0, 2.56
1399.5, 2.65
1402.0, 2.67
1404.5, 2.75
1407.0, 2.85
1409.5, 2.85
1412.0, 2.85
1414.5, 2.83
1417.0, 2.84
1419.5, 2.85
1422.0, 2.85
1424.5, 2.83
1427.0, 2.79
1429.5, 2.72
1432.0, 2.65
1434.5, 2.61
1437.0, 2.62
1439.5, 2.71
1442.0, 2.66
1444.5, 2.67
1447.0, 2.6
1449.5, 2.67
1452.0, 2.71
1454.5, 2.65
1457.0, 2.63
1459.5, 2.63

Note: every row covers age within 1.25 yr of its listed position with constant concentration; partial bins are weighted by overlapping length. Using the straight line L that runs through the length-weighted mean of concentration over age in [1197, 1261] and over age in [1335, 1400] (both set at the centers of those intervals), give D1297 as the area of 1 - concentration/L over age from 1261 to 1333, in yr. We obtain 4.26 yr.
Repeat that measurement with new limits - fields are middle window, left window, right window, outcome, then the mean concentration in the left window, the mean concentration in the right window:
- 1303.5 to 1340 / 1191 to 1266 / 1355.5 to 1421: 3.74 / 1.9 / 2.57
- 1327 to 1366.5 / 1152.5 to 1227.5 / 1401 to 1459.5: 3.67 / 1.81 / 2.73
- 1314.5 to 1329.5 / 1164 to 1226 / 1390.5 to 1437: 1.99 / 1.83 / 2.73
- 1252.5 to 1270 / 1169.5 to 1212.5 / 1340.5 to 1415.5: 0.84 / 1.82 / 2.47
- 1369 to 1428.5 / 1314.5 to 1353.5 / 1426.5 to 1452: -4.82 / 2.1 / 2.67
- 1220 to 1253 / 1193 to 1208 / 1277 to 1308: -0.99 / 1.8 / 2.01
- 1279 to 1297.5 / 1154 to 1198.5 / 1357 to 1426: 1.88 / 1.8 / 2.59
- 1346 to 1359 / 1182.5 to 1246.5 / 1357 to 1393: 0.72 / 1.87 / 2.44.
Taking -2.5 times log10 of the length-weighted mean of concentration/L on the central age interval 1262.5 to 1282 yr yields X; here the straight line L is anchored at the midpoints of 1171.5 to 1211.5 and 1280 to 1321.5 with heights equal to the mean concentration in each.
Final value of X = 0.03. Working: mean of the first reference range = 1.82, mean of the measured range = 1.92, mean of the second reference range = 2.02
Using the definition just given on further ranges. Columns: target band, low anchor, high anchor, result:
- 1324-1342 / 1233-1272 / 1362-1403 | 0.11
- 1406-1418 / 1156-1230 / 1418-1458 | -0.09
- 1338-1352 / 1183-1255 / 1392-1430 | 0.14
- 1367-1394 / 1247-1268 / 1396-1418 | 0.06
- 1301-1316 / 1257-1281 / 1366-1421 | 0.05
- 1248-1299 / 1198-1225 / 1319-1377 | 0.02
